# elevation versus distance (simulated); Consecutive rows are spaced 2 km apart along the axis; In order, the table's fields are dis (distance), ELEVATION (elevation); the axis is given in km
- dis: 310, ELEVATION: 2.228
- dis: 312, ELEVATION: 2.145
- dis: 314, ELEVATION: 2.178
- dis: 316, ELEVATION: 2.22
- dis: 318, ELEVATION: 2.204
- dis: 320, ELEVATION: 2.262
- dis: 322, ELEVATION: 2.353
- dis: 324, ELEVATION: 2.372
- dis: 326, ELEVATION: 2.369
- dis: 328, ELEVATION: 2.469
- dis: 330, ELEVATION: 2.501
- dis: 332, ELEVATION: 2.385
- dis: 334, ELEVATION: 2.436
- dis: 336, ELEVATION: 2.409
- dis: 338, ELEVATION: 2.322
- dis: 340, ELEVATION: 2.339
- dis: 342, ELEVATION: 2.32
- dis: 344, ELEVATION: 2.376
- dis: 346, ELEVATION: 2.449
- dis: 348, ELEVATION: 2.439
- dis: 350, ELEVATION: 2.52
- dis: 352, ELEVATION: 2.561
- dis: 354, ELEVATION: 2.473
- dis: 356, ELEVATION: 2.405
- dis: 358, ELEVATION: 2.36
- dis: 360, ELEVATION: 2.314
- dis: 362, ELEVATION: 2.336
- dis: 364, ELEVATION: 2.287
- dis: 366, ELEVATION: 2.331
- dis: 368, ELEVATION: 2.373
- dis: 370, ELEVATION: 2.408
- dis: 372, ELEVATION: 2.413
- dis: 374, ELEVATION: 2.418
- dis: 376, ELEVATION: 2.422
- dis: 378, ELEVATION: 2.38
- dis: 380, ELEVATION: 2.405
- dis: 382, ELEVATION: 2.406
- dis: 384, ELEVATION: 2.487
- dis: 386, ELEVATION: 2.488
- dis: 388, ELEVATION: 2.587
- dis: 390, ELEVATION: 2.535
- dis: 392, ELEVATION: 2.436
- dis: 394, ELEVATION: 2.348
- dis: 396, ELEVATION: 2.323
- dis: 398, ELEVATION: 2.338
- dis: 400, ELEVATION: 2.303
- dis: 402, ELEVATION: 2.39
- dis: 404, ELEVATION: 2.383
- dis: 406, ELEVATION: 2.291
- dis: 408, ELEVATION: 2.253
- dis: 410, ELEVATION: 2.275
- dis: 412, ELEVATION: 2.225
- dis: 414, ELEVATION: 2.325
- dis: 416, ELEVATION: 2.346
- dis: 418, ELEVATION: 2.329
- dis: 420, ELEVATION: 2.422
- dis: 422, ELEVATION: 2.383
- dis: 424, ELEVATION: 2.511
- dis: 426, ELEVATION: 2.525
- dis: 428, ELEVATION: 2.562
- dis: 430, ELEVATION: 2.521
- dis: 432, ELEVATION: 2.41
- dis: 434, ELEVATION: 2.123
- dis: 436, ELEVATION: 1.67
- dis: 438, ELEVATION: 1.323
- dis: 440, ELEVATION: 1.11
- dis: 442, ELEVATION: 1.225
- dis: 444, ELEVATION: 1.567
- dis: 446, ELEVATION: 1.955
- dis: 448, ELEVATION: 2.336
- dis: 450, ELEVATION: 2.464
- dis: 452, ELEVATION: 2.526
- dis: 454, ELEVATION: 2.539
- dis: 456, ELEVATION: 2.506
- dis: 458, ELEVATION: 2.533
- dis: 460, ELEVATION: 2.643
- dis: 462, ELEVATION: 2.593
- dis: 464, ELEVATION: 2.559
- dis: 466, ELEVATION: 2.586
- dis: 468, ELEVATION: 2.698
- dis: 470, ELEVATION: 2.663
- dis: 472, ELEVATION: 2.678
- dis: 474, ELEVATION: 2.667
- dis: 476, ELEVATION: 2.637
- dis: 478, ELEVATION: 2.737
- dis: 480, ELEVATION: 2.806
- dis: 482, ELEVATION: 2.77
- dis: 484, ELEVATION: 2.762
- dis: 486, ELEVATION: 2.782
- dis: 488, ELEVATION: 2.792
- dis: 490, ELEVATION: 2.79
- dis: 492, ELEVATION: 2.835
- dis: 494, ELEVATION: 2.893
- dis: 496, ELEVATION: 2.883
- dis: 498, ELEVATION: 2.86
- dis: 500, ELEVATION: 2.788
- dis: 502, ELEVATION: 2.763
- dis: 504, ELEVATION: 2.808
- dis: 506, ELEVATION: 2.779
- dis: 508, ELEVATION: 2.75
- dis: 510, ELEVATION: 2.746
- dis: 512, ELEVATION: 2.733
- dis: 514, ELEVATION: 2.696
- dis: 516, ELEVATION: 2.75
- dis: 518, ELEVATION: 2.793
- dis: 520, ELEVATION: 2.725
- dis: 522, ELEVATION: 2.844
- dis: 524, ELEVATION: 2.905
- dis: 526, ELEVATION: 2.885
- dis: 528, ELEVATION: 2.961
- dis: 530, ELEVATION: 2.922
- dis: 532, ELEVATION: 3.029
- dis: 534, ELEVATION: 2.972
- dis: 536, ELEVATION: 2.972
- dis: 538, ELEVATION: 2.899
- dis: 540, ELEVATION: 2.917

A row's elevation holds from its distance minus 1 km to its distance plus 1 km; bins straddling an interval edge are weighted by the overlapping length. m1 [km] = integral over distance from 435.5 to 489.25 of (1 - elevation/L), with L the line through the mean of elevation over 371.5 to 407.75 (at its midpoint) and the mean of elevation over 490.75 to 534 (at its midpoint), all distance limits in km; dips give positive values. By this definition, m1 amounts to 5.7 km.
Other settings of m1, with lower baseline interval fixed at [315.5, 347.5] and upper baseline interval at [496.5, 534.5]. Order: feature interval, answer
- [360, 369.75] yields 0.4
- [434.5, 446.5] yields 5.3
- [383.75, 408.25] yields 1.2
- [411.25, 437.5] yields 2.8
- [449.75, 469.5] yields 0.8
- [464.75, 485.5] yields 0.2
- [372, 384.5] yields 0.3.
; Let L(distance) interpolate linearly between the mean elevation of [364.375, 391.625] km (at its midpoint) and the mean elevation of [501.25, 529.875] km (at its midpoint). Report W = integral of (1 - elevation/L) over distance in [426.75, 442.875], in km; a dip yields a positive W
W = 4.4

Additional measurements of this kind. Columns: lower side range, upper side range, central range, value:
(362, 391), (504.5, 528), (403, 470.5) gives 8.0 km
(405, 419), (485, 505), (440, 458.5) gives 3.1 km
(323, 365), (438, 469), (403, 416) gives 0.0 km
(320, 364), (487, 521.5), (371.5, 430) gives 3.2 km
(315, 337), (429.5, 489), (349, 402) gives -1.0 km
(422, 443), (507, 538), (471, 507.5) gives -3.5 km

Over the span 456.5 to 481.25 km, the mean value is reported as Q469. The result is 2.65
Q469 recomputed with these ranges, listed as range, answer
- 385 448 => 2.21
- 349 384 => 2.4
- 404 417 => 2.29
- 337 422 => 2.38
